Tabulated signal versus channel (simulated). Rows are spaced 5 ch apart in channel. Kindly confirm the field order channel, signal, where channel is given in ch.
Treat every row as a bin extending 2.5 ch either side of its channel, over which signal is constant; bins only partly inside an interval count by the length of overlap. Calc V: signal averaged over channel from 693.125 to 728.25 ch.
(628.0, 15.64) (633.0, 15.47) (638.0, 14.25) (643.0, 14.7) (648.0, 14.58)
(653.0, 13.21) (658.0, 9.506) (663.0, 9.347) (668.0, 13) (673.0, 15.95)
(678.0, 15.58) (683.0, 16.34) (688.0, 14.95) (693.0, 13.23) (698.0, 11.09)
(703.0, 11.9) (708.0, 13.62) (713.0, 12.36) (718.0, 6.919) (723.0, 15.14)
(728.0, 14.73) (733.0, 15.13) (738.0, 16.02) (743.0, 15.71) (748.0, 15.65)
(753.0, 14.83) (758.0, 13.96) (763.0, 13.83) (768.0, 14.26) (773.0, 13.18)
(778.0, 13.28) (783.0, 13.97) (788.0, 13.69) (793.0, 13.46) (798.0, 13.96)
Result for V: 12.2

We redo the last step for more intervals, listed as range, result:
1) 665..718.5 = 13.4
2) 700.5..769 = 13.9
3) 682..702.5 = 13.5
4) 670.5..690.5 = 15.7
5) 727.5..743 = 15.4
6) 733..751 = 15.7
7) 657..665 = 9.42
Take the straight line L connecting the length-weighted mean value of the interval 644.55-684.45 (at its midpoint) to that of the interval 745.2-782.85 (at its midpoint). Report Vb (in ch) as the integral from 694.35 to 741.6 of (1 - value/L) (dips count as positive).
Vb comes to 2.6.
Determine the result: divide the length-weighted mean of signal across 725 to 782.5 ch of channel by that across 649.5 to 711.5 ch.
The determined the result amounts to 1.1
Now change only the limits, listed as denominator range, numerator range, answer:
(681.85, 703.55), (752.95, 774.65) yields 1.04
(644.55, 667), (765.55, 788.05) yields 1.15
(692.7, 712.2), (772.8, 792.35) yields 1.10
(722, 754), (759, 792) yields 0.89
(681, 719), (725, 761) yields 1.19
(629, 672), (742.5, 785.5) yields 1.08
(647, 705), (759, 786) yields 1.04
